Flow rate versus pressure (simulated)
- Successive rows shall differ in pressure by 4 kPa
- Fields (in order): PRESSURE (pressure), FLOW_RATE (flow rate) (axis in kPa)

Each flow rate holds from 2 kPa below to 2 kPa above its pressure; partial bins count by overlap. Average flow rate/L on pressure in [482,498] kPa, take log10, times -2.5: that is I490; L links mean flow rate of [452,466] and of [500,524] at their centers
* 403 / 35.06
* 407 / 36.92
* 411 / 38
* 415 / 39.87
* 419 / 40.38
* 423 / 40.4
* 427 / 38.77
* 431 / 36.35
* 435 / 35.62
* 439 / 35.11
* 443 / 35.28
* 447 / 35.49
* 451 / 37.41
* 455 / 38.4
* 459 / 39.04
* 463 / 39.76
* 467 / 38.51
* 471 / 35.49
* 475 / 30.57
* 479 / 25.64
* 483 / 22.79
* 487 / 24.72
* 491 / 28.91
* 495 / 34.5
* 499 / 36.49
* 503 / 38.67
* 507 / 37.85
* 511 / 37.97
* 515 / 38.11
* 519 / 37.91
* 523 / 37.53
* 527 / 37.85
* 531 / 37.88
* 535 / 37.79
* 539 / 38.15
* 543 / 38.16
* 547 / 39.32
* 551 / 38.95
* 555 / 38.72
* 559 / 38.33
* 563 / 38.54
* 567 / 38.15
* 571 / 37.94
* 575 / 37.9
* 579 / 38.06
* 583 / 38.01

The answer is 0.32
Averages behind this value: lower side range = 38.9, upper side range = 38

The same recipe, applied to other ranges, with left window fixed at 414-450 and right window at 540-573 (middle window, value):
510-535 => 0.010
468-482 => 0.230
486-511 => 0.113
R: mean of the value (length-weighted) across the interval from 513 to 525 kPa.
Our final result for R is 37.9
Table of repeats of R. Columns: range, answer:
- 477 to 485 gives 24.2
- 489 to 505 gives 34.6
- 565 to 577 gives 38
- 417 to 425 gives 40.4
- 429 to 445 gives 35.6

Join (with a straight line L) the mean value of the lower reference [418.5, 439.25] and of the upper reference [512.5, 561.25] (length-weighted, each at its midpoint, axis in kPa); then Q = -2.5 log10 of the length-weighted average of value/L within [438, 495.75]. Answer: 0.14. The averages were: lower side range 37.8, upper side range 38.2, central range 33.4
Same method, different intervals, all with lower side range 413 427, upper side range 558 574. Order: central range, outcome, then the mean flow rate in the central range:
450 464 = 0.02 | 38.7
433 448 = 0.13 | 35.4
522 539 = 0.02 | 37.8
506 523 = 0.03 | 37.9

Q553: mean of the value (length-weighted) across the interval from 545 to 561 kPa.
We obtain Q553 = 38.8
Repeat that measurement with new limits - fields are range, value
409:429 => 39.5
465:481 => 32.6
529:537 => 37.8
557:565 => 38.4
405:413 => 37.5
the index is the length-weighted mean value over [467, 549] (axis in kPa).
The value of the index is 34.9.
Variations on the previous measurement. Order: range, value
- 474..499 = 28.4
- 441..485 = 34.4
